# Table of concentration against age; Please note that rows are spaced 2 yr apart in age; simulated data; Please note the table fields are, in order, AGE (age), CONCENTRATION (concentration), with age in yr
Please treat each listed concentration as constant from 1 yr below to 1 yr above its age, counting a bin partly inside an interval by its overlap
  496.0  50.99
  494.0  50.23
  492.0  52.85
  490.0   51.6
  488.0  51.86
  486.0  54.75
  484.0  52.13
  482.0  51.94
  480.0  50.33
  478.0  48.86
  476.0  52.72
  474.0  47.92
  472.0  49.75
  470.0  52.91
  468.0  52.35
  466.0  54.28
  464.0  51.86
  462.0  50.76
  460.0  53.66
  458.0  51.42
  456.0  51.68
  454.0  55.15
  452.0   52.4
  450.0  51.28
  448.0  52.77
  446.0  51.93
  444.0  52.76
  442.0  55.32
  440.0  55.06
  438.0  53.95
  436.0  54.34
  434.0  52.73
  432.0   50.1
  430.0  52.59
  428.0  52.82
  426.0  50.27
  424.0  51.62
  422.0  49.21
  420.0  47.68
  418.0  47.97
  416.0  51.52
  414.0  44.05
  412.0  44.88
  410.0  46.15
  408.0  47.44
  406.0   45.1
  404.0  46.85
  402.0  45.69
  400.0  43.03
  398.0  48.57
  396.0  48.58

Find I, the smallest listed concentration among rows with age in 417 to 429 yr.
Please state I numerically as 47.68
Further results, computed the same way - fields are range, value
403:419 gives 44.05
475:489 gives 48.86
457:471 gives 50.76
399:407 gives 43.03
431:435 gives 50.1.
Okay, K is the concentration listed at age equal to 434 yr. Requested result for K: 52.73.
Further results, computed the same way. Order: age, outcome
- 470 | 52.91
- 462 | 50.76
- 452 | 52.4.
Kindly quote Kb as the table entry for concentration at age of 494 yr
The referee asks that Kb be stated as 50.23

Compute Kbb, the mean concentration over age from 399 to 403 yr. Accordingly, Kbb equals 44.4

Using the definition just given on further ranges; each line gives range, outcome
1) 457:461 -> 52.5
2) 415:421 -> 49.1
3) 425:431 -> 51.9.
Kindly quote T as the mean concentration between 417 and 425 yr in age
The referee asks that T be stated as 49.1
